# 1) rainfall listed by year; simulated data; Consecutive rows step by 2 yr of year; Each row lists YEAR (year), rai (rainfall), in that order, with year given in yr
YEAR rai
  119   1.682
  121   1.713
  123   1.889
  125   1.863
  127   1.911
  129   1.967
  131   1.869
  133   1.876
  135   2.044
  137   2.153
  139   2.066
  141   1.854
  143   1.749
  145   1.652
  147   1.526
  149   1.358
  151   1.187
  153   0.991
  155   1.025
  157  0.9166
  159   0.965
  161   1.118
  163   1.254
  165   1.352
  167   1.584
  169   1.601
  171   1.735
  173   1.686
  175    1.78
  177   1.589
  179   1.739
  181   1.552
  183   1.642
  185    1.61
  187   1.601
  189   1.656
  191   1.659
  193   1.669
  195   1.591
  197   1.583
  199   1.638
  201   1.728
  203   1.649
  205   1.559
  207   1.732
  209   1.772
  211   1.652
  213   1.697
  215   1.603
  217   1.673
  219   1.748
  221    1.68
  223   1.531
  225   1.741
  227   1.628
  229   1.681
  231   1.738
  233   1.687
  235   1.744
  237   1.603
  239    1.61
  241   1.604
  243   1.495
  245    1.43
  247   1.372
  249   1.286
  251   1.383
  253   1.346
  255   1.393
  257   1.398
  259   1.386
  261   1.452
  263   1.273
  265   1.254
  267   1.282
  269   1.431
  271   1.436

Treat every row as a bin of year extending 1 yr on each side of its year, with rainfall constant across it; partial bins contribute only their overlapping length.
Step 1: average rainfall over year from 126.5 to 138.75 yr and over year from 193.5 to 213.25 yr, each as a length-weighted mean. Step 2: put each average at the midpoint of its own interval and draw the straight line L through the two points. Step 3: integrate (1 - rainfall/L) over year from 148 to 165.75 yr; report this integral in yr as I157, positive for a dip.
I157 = 7.0 yr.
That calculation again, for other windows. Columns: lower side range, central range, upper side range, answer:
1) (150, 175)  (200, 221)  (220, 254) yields -3.0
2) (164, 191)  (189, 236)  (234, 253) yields -3.4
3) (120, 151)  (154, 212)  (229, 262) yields 4.6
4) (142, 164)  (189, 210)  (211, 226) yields -1.5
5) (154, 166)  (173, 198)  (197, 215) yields -4.1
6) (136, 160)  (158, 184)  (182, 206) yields 0.6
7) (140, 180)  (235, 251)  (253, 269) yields -1.5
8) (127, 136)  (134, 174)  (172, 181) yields 7.1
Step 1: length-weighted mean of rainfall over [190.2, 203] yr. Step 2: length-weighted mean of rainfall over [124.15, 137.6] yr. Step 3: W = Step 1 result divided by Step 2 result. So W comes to 0.84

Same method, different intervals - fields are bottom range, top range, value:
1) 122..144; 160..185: 0.81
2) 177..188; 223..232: 1.03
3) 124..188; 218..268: 0.95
